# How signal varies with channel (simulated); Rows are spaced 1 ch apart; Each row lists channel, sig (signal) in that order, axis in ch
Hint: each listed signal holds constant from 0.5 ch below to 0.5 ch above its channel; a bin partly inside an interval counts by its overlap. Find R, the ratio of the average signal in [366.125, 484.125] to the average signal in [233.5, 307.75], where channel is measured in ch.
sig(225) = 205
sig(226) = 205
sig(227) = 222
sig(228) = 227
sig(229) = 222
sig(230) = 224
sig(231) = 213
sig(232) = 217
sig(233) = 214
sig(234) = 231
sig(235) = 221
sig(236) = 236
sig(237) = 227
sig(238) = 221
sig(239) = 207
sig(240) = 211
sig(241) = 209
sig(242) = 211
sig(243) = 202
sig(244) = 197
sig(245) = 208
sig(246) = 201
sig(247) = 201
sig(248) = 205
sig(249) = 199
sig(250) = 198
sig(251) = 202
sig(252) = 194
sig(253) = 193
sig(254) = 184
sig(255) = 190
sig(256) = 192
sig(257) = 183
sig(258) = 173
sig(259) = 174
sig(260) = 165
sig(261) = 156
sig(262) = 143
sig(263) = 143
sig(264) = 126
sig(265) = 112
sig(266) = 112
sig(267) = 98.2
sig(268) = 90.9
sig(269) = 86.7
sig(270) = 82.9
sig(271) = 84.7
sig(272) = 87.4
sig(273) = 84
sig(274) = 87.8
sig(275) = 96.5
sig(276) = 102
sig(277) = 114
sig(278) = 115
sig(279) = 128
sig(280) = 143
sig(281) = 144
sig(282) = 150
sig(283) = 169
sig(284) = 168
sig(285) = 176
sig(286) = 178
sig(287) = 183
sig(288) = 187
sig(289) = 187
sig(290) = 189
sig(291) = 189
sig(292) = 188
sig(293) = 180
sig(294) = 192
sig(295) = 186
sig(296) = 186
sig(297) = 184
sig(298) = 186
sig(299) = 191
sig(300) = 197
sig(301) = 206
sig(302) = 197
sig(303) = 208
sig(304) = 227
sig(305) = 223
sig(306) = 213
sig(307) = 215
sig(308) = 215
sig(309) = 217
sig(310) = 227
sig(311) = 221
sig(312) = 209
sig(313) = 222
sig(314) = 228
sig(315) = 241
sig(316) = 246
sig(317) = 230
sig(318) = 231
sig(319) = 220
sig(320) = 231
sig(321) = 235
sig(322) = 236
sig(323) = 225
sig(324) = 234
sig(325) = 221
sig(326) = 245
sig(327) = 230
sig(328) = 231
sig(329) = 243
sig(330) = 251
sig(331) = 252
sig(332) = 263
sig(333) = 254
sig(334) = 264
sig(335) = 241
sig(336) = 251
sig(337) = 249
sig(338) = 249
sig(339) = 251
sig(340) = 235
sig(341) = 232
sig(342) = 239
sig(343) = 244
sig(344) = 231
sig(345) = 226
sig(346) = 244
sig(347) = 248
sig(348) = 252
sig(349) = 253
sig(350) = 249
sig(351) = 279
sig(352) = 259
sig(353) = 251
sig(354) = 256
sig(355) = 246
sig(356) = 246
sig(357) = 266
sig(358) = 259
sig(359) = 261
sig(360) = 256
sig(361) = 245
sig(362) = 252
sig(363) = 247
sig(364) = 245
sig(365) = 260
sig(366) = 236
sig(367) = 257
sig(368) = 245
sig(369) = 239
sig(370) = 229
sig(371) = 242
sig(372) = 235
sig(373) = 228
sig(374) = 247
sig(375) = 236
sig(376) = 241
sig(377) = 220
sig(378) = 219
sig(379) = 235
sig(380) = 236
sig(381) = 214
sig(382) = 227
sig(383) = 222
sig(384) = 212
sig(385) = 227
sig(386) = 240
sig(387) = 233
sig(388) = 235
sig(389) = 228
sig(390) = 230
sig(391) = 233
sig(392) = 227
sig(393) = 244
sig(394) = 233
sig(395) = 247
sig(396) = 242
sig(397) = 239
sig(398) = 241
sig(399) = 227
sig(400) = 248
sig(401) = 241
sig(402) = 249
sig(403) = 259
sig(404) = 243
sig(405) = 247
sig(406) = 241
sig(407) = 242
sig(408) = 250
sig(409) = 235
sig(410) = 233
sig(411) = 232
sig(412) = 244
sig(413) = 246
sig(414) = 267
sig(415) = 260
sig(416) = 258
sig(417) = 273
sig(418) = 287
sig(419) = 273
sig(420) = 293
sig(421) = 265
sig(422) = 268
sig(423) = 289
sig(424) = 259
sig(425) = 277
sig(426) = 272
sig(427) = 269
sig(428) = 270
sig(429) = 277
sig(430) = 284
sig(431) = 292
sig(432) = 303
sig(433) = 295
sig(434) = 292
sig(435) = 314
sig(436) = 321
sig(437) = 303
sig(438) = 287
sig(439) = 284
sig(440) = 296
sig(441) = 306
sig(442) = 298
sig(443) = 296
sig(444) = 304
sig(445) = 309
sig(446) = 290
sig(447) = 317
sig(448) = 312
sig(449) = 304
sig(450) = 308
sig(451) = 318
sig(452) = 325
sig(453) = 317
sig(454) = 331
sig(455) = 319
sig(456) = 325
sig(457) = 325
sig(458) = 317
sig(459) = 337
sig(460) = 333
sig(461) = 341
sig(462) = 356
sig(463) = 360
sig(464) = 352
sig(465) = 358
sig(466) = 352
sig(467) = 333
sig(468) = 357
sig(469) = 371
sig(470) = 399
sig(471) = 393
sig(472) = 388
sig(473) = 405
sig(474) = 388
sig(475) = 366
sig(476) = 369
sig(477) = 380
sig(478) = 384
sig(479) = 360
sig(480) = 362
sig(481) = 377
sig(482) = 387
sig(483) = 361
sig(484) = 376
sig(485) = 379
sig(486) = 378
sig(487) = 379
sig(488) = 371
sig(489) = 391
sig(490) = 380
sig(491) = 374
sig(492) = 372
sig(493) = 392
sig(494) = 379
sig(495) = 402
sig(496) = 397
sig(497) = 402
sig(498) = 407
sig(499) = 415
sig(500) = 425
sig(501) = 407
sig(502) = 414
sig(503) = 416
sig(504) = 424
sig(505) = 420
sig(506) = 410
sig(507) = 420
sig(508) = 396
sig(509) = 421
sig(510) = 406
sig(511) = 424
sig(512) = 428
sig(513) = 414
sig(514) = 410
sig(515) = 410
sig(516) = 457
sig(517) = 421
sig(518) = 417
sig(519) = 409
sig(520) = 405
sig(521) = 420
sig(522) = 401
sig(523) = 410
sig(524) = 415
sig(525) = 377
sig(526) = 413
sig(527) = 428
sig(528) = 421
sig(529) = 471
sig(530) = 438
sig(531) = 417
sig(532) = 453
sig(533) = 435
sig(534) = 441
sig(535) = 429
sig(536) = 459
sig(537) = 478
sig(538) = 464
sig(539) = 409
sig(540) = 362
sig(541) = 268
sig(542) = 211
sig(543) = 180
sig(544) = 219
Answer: 1.67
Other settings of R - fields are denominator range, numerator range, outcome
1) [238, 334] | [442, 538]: 2.06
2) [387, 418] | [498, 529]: 1.71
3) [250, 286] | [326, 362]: 1.78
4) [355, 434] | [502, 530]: 1.67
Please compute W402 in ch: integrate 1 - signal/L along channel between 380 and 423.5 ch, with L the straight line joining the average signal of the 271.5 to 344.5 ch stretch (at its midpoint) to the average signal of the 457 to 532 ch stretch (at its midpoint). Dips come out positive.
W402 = 7.8 ch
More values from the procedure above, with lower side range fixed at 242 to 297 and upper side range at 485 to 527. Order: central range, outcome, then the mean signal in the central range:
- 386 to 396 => 1.76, 235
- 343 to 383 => 1.78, 244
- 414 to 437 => 2.86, 282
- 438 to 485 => 2.30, 342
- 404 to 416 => 2.34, 246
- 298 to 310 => -0.94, 210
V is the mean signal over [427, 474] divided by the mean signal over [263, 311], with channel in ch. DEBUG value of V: 2.02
